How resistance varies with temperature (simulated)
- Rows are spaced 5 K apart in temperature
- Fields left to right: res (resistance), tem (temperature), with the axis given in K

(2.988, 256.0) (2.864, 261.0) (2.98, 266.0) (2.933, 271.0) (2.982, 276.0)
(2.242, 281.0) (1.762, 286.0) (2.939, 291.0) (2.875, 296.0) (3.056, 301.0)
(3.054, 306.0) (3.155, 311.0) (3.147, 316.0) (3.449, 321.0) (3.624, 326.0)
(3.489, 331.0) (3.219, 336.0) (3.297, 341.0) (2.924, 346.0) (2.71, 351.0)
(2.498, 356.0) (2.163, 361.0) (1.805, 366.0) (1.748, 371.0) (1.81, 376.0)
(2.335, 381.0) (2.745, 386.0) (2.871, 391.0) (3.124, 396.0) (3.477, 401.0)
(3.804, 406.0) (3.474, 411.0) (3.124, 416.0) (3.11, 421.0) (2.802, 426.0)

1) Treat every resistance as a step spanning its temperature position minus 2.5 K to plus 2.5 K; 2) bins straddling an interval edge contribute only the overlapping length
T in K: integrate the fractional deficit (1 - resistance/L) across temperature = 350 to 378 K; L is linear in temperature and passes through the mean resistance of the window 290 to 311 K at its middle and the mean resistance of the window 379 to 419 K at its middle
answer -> 8.96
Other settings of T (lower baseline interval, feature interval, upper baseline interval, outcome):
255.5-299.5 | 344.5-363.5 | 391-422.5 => 3.2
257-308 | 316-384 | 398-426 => 7.4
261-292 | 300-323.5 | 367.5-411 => -4.4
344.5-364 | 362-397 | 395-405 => 8.4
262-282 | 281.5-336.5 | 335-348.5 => -0.6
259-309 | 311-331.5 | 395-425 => -3.1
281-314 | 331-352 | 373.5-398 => -3.5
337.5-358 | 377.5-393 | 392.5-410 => 3.2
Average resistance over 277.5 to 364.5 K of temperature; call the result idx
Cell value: 2.91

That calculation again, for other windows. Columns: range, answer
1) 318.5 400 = 2.75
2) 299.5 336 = 3.28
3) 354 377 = 2.01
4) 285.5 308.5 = 2.82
